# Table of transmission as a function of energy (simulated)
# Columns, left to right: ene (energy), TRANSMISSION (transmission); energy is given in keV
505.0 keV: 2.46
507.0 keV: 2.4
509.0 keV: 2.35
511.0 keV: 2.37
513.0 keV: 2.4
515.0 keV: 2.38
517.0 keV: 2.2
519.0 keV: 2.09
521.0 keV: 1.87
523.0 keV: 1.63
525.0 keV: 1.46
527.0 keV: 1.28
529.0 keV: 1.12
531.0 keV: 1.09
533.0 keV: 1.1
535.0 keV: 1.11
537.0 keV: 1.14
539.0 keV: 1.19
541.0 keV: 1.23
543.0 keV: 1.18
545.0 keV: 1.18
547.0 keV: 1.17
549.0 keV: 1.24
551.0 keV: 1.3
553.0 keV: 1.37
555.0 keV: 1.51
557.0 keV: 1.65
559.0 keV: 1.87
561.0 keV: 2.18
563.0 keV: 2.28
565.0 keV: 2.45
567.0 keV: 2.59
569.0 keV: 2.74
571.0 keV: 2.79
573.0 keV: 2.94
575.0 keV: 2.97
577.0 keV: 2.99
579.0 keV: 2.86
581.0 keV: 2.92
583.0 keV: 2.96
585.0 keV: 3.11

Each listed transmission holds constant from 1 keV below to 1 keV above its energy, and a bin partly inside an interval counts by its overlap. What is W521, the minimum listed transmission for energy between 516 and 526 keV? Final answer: 1.46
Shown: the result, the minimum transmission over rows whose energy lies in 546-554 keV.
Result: 1.17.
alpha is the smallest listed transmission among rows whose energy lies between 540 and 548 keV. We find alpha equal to 1.17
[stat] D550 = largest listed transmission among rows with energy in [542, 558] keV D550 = 1.65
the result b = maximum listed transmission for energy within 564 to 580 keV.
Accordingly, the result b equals 2.99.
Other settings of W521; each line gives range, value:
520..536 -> 1.09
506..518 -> 2.2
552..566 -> 1.37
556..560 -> 1.65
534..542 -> 1.11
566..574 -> 2.59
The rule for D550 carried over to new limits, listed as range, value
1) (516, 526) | 2.2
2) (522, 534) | 1.63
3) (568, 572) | 2.79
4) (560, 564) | 2.28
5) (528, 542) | 1.23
